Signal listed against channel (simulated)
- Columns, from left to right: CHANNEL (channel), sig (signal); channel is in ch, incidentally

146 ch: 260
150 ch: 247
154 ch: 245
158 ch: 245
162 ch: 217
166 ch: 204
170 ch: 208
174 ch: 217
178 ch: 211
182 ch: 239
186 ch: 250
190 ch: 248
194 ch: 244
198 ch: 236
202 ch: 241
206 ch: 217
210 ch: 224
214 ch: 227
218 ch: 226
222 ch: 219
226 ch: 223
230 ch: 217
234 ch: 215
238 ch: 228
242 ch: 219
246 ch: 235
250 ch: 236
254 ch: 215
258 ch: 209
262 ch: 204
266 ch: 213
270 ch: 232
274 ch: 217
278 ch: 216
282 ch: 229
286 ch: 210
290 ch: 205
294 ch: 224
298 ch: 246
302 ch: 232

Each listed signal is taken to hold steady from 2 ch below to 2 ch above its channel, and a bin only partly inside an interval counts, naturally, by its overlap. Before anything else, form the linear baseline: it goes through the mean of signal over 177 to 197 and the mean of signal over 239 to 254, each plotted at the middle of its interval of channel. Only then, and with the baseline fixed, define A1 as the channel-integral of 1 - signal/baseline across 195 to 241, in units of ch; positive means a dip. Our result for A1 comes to 1.7 ch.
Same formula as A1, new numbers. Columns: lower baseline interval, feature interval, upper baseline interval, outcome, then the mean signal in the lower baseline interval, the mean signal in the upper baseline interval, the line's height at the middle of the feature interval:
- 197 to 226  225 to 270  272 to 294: 0.28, 227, 216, 221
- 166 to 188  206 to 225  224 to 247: -0.05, 223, 222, 223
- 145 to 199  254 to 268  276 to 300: 0.92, 233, 222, 224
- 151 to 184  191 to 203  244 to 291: -1.00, 224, 219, 222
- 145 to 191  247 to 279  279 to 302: 0.97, 232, 223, 225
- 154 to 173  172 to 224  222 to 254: -1.94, 221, 224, 222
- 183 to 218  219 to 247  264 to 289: 0.78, 235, 219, 228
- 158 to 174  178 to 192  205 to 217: -1.42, 215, 223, 219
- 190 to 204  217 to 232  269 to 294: 0.83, 241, 218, 234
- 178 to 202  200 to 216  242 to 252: 0.72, 240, 232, 238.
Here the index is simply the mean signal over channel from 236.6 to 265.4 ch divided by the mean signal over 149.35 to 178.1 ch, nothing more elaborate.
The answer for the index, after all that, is 0.98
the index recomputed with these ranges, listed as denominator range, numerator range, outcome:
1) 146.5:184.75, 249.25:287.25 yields 0.96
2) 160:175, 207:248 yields 1.06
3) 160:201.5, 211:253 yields 0.98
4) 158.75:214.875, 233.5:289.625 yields 0.96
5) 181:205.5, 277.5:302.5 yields 0.92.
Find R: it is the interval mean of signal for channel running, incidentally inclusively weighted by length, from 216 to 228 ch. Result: 223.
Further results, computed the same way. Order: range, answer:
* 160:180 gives 211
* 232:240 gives 222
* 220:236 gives 218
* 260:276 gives 216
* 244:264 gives 220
